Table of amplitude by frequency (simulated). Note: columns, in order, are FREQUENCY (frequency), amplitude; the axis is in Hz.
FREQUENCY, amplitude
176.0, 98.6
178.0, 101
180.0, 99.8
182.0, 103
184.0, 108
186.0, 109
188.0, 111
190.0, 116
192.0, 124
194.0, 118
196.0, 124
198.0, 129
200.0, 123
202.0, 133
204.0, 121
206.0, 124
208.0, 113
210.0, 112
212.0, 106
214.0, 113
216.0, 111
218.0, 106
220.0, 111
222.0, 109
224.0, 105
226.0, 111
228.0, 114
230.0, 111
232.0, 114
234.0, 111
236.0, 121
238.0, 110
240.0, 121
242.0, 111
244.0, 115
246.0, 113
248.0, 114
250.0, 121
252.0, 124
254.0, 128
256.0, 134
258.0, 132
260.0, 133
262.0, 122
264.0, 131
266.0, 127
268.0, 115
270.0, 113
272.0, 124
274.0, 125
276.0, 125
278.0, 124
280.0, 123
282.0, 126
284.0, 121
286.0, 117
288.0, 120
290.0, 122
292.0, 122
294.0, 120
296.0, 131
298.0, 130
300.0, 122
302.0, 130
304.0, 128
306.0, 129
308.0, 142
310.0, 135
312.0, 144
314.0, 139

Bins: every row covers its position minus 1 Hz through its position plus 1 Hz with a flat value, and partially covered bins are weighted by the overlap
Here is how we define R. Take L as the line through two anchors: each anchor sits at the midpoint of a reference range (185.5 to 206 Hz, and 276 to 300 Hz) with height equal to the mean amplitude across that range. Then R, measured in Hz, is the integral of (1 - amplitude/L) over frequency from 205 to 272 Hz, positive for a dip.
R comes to 2.88 Hz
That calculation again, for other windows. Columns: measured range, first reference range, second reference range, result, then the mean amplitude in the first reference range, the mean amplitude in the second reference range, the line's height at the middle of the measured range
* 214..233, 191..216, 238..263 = 1.61 Hz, 120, 122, 121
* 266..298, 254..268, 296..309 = 1.77 Hz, 129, 130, 129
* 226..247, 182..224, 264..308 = 0.88 Hz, 115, 124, 119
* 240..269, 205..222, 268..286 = -1.09 Hz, 112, 122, 118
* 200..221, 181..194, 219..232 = -0.79 Hz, 112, 110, 111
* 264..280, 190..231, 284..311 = 0.12 Hz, 116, 127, 123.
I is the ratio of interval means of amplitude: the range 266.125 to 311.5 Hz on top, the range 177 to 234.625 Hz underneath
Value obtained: 1.1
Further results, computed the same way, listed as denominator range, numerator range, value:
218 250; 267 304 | 1.09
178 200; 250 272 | 1.10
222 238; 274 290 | 1.09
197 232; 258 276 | 1.08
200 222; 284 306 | 1.08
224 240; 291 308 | 1.13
